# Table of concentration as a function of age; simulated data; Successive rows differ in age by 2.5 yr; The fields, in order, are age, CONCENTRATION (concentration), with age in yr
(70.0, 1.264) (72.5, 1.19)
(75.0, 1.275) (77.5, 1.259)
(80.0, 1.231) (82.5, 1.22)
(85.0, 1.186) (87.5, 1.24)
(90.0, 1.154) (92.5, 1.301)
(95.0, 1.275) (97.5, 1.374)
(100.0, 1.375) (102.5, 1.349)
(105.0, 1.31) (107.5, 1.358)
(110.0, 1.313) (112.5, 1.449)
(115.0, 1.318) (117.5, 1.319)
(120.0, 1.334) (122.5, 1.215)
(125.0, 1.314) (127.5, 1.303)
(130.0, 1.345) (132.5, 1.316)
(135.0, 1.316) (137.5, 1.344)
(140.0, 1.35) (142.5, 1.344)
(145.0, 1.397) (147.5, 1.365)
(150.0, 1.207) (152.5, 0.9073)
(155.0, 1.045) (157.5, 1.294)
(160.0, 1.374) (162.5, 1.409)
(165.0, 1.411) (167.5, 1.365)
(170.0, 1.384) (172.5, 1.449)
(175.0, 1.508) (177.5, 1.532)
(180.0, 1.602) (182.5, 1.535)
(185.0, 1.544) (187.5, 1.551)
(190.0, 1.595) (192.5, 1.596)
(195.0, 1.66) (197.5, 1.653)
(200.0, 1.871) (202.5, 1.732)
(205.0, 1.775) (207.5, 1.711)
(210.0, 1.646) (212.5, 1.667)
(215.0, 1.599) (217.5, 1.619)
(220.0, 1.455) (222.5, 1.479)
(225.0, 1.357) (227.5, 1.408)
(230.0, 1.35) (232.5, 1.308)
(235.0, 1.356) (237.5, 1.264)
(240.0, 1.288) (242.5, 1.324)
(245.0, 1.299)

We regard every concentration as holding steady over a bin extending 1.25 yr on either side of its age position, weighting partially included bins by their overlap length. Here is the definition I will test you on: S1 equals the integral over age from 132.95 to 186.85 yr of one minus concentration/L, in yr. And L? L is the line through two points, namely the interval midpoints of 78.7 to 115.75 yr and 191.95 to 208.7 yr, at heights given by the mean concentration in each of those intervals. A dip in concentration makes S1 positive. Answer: 6.5 yr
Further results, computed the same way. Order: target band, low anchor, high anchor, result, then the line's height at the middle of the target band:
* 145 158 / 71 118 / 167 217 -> 2.6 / 1.47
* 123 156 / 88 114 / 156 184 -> 2.7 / 1.39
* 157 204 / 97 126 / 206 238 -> -3.4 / 1.43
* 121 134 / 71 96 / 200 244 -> 0.2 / 1.32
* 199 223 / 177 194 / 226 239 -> -3.6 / 1.44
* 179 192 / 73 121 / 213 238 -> -1.7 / 1.39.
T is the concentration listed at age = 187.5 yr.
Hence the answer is 1.551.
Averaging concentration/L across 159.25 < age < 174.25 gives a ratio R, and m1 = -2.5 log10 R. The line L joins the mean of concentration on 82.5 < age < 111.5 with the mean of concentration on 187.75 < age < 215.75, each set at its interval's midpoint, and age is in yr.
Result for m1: 0.108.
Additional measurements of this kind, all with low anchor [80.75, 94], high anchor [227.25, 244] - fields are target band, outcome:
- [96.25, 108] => -0.10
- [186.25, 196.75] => -0.23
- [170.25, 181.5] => -0.18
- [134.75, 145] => -0.08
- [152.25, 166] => 0.01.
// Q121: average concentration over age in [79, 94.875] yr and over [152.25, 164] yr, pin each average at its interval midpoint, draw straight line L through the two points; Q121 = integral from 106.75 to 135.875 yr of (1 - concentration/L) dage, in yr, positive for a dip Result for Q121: -2.2 yr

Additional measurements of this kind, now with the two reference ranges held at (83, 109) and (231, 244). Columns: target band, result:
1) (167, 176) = -0.89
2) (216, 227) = -1.42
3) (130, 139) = -0.23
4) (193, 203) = -3.19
